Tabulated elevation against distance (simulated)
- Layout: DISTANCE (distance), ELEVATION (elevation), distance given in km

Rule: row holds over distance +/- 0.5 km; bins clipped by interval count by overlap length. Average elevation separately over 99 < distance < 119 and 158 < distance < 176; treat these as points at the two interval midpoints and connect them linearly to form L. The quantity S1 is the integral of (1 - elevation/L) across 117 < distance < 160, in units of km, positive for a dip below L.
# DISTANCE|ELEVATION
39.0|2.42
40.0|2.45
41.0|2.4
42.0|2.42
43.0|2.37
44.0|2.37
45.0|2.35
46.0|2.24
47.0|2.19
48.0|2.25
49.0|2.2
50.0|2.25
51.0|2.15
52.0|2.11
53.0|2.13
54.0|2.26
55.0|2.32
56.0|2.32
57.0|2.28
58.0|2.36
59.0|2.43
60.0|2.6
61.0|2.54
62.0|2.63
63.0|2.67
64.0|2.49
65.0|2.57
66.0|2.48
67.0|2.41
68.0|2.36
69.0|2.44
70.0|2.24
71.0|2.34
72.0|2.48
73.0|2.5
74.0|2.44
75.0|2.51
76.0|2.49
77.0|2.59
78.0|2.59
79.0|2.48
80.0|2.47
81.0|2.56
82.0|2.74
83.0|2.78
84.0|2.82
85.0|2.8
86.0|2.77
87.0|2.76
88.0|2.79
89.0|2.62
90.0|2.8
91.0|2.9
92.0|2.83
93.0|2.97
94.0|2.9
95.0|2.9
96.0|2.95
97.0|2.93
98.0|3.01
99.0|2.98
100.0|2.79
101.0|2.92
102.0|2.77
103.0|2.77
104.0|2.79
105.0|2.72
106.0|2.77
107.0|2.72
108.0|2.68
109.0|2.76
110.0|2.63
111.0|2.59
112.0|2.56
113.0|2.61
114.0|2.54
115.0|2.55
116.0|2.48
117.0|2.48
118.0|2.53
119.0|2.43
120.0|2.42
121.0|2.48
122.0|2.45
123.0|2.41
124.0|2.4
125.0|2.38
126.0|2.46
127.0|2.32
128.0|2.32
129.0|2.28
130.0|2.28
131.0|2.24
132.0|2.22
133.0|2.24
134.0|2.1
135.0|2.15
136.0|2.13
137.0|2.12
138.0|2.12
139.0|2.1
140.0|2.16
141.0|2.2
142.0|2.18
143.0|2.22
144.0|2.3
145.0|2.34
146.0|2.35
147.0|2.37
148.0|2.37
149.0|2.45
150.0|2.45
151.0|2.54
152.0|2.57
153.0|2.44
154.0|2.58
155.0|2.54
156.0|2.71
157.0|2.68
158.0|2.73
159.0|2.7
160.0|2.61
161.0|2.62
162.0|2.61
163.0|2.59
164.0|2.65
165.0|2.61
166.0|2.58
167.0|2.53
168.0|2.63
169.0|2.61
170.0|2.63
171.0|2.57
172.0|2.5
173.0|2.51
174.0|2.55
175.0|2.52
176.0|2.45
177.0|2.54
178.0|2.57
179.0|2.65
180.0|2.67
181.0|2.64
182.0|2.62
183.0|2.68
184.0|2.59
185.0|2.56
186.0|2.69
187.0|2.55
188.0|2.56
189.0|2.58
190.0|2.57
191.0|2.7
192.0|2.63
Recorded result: 4.18 km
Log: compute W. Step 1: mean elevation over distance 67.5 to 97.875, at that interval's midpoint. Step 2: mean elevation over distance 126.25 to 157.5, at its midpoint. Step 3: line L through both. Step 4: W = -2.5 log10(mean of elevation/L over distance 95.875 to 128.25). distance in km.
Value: -0.053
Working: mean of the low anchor 2.66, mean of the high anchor 2.33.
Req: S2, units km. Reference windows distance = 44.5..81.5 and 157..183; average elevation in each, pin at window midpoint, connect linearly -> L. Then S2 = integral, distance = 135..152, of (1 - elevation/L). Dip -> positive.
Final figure 1.8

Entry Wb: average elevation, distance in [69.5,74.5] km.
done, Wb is 2.4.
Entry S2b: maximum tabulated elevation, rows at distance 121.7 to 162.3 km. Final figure 2.73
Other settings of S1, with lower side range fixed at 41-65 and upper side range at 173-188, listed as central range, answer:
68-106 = -4.5 km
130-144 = 1.8 km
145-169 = -0.1 km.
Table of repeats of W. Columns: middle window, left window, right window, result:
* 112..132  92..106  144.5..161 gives 0.128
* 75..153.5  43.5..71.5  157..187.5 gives -0.029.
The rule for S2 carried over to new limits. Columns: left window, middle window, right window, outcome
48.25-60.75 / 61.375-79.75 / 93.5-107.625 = -0.01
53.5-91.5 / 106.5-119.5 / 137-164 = -0.48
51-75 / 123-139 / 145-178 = 1.63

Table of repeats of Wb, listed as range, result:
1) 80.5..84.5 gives 2.73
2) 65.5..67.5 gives 2.45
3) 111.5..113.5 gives 2.58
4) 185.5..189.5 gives 2.59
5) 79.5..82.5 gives 2.59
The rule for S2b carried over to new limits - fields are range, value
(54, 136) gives 3.01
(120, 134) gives 2.48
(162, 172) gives 2.65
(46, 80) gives 2.67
